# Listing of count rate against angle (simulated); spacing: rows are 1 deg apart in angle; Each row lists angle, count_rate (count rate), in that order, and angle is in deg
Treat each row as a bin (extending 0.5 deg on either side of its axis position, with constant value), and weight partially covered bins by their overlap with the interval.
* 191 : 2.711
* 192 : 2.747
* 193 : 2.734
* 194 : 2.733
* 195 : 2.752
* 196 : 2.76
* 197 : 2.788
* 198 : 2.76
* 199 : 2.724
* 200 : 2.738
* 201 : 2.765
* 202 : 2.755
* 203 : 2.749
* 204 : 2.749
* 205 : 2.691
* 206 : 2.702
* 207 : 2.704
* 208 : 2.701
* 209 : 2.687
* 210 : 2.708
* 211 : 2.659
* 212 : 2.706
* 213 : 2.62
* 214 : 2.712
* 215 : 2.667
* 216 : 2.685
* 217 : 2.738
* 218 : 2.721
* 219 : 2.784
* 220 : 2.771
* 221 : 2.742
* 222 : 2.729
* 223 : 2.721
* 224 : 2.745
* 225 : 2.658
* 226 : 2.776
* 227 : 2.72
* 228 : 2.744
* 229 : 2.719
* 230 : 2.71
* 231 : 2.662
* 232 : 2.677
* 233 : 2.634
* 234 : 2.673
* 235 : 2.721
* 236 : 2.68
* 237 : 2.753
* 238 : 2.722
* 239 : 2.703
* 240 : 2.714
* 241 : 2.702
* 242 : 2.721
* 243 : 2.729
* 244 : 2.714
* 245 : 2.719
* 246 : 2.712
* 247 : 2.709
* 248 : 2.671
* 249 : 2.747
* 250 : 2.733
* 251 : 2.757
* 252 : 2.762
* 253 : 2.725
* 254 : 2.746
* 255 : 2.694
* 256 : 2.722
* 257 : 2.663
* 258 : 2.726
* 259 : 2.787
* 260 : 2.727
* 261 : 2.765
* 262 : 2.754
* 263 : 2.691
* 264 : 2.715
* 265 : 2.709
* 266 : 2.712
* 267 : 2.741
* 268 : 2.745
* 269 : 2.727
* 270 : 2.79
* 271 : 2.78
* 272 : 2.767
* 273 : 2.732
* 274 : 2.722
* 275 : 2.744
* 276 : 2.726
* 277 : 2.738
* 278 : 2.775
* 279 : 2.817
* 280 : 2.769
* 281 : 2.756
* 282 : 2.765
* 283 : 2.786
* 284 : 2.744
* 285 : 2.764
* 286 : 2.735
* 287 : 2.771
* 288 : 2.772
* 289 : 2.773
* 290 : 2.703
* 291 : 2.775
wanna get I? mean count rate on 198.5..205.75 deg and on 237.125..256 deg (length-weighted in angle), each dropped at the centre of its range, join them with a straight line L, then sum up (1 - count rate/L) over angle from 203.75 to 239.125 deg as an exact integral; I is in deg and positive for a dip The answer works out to 0.29 deg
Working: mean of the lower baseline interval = 2.74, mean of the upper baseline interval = 2.72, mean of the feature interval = 2.71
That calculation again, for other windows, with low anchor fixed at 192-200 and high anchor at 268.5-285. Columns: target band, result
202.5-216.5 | 0.28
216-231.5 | 0.14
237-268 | 0.36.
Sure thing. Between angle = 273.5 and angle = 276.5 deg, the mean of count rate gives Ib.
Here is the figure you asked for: 2.73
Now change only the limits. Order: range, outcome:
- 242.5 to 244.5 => 2.72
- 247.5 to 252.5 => 2.73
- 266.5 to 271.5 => 2.76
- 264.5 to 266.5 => 2.71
